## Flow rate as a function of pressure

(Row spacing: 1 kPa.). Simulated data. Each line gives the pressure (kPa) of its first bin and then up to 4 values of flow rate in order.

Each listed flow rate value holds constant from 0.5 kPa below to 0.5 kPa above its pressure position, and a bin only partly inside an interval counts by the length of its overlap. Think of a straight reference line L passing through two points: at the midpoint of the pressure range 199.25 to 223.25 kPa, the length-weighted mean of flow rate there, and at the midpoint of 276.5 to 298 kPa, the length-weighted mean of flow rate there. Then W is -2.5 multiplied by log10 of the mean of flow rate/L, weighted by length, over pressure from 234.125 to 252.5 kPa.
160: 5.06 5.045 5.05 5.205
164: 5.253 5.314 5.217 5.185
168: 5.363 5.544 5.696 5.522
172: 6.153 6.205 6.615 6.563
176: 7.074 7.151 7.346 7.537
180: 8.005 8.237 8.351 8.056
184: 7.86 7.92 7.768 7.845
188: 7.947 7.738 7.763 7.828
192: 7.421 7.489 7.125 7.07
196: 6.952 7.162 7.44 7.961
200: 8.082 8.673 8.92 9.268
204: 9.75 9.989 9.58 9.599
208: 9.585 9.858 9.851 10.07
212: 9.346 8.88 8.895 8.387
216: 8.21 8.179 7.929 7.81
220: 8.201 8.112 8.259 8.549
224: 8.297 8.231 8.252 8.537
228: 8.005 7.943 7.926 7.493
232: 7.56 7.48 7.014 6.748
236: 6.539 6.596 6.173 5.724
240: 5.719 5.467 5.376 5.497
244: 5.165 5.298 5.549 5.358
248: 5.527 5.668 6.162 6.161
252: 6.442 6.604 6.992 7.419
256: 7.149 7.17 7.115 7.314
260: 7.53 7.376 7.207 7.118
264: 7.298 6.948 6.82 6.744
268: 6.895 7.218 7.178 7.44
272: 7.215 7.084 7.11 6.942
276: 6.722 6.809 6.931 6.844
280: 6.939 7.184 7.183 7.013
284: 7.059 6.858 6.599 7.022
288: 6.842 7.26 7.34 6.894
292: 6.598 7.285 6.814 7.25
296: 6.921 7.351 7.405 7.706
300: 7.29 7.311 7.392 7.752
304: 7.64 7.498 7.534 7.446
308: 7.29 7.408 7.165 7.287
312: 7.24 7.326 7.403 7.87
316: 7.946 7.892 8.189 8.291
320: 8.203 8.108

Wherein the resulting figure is 0.35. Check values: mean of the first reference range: 8.91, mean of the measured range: 5.87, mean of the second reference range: 7.01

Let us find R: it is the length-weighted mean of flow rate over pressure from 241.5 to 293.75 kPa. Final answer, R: 6.76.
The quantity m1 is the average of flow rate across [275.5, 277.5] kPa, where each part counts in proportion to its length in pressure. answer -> 6.77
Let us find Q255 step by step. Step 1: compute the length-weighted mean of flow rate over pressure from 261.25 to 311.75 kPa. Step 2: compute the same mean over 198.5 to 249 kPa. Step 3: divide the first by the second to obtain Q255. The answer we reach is 0.9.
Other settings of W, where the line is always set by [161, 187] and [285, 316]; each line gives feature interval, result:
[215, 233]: -0.18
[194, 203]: -0.17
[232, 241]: 0.07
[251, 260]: 0.00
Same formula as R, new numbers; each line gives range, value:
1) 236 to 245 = 5.74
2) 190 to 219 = 8.53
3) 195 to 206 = 8.41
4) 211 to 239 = 7.91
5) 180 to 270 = 7.56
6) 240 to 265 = 6.41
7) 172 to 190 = 7.51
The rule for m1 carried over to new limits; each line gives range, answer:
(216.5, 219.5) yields 7.97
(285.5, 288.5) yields 6.82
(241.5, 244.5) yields 5.35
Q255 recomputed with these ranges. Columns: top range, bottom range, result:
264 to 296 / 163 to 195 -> 1.01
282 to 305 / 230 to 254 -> 1.16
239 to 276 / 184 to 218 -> 0.78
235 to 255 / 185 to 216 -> 0.70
